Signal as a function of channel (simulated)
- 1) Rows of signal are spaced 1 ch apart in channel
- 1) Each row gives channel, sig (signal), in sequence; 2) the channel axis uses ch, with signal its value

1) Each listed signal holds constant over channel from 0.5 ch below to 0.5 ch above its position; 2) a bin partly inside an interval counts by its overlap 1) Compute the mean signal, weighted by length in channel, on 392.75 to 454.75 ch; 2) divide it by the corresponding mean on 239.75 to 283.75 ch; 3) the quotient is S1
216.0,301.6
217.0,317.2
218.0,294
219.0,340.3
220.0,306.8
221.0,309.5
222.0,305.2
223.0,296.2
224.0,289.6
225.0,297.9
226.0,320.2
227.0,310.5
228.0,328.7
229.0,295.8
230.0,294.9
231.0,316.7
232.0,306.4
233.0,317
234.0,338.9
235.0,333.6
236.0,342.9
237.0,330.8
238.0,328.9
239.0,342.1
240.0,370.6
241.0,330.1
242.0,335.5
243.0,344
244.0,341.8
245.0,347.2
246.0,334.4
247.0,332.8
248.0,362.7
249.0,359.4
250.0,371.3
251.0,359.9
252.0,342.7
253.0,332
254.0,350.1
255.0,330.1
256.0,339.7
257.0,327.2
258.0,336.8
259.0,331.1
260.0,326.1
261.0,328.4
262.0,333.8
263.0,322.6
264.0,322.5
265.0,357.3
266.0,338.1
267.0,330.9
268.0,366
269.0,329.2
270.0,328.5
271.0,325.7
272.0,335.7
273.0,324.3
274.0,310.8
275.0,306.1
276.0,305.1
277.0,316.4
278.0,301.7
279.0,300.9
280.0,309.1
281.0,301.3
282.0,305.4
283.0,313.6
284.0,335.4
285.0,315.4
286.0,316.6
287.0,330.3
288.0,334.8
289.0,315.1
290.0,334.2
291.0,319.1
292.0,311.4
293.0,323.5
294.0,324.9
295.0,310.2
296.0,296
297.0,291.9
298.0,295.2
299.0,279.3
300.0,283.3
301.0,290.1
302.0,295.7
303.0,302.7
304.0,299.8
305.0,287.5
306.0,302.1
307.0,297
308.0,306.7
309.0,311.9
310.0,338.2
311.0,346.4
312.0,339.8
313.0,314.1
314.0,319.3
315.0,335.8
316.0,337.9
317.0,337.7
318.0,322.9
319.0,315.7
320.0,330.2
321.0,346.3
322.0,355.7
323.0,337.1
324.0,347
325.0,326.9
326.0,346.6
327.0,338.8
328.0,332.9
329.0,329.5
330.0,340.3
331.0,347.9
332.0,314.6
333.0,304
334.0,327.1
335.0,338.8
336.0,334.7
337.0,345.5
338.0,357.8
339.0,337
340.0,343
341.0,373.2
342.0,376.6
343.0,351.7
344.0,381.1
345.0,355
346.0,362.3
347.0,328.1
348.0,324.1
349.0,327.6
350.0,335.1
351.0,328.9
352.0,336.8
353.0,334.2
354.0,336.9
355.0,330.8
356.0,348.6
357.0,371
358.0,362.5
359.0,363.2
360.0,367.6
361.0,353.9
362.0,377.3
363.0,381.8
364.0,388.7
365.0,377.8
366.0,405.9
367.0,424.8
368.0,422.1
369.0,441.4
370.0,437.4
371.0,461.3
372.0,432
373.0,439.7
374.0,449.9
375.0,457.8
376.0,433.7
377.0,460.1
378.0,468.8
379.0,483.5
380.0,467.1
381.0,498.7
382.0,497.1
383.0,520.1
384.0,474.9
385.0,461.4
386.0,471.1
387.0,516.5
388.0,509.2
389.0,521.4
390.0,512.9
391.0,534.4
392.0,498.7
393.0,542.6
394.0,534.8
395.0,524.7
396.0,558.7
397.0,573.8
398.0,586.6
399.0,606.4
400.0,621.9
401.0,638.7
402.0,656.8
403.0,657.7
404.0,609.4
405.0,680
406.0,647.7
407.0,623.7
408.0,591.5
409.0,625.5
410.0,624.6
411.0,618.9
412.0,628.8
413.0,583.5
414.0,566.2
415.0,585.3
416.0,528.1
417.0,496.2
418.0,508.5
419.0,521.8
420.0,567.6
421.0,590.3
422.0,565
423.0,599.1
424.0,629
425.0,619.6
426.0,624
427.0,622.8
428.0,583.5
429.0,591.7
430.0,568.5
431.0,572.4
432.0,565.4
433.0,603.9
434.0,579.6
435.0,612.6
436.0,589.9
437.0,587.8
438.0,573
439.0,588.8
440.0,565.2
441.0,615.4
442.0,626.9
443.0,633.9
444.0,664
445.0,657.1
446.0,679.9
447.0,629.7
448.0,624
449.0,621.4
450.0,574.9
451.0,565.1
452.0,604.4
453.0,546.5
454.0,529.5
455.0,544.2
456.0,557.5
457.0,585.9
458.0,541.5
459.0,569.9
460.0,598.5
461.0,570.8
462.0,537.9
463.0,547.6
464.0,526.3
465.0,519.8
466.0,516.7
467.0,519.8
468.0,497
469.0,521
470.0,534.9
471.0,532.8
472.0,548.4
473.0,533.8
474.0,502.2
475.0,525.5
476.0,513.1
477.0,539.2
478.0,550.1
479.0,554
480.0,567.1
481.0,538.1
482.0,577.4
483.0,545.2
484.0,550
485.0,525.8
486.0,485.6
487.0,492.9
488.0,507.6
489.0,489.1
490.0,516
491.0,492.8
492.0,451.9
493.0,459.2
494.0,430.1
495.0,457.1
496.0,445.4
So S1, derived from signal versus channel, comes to 1.8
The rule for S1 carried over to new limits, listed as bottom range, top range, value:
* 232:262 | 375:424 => 1.63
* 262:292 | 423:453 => 1.88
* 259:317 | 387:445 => 1.85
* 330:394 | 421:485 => 1.41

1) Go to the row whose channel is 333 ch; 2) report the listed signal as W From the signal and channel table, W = 304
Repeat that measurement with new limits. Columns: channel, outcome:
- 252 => 342.7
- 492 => 451.9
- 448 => 624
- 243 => 344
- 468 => 497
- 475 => 525.5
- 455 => 544.2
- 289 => 315.1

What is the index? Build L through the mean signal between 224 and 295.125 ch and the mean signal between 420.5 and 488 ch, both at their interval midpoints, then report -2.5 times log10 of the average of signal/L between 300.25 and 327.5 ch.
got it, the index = 0.220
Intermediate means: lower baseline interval 328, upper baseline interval 569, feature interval 323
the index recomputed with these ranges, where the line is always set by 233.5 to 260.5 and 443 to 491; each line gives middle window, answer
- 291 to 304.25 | 0.281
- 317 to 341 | 0.242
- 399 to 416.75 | -0.234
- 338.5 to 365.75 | 0.241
